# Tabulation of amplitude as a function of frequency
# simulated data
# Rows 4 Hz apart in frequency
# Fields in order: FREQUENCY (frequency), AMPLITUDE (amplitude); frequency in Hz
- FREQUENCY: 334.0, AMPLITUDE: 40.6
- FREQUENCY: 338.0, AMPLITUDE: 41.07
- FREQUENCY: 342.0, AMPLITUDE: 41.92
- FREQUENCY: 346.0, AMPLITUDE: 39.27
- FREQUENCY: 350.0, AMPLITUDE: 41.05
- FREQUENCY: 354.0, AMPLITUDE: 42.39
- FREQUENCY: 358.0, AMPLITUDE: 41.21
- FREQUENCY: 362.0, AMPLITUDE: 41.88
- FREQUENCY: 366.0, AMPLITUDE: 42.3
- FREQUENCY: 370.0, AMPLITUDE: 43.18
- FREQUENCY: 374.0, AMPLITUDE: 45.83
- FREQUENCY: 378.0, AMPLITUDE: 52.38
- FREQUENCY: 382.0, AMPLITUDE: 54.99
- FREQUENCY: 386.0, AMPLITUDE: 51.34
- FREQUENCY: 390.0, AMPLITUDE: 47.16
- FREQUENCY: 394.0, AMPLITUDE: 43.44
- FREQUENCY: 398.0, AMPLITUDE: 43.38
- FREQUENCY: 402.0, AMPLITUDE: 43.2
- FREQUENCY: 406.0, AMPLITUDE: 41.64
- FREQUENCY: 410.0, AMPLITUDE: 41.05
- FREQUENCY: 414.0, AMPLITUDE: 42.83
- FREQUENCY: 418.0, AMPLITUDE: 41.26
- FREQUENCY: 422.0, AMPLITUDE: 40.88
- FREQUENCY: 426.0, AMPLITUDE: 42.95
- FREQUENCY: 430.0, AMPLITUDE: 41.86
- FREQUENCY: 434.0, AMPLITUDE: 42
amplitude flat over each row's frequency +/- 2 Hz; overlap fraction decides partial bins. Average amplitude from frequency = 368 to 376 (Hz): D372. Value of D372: 44.5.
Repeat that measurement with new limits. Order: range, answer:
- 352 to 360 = 41.8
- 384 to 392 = 49.2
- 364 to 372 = 42.7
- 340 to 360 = 41.2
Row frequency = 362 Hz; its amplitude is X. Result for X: 41.88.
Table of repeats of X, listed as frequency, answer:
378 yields 52.38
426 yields 42.95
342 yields 41.92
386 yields 51.34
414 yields 42.83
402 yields 43.2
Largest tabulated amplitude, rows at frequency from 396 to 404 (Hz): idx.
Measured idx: 43.38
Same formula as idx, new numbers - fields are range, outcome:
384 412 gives 51.34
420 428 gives 42.95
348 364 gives 42.39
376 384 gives 54.99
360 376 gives 45.83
